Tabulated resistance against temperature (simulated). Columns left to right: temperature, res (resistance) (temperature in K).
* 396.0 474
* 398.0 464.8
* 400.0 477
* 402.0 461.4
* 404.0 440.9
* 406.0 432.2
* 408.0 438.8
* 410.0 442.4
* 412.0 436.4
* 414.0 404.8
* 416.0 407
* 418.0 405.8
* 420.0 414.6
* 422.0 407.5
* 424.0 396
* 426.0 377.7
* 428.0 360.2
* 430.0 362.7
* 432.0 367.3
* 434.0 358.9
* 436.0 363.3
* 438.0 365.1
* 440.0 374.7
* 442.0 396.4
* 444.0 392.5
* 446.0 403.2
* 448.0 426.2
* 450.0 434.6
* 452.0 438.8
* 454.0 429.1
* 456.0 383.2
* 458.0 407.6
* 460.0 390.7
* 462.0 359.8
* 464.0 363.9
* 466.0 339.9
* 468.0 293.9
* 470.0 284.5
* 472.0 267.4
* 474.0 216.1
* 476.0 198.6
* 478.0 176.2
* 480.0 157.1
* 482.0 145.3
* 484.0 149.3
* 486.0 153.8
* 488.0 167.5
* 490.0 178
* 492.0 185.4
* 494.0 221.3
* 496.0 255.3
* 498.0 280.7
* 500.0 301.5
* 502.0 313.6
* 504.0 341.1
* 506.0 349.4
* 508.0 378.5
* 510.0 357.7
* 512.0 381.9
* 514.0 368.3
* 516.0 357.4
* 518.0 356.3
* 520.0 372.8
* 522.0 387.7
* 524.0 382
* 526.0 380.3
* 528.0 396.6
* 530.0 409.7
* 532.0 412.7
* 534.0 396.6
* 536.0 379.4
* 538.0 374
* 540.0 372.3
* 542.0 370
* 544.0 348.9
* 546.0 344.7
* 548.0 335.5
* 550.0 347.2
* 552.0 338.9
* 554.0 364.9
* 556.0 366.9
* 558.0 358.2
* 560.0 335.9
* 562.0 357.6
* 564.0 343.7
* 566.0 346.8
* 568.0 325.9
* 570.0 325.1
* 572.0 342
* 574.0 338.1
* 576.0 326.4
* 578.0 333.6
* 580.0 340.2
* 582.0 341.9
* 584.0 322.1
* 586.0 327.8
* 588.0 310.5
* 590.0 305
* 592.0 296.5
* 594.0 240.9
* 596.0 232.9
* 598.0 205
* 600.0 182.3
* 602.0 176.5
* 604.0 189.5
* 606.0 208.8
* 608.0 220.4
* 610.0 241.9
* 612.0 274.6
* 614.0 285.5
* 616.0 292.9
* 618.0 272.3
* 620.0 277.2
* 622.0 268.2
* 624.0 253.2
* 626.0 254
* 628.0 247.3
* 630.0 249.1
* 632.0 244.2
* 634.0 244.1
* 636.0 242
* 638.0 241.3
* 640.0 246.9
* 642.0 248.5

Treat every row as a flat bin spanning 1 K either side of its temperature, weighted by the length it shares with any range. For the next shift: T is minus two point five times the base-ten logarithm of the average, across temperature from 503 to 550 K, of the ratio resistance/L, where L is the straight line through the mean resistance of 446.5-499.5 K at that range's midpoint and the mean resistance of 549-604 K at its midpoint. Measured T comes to -0.24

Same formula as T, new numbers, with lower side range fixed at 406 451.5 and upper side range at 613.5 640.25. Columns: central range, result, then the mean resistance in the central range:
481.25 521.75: 0.21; 284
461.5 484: 0.43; 248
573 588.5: -0.14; 331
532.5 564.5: -0.15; 359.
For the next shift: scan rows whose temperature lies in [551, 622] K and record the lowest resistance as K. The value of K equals 176.5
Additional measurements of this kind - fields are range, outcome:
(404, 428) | 360.2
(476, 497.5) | 145.3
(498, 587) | 280.7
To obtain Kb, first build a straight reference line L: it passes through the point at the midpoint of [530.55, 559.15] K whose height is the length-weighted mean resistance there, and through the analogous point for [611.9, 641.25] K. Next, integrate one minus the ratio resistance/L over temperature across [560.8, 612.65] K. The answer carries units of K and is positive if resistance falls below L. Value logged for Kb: 4.3 K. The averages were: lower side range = 366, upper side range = 259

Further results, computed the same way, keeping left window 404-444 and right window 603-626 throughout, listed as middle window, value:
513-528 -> -2.32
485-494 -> 4.41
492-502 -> 2.33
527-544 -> -4.02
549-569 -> -3.64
